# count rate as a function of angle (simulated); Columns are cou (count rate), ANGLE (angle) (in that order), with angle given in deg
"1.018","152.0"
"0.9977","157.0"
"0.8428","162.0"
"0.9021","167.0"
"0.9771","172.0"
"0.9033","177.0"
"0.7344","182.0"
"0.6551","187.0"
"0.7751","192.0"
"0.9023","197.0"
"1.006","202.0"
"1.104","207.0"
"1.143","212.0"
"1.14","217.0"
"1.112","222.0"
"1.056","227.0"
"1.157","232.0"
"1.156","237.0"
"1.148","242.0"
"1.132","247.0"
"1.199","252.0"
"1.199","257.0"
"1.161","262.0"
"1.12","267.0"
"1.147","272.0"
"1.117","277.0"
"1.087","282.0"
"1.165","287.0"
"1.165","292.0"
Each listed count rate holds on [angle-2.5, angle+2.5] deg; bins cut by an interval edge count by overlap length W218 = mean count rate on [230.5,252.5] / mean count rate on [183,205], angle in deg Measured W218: 1.4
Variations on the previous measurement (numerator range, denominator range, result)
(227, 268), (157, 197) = 1.37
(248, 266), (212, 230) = 1.06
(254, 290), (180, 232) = 1.17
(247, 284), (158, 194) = 1.37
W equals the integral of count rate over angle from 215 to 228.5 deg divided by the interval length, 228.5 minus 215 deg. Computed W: 1.1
